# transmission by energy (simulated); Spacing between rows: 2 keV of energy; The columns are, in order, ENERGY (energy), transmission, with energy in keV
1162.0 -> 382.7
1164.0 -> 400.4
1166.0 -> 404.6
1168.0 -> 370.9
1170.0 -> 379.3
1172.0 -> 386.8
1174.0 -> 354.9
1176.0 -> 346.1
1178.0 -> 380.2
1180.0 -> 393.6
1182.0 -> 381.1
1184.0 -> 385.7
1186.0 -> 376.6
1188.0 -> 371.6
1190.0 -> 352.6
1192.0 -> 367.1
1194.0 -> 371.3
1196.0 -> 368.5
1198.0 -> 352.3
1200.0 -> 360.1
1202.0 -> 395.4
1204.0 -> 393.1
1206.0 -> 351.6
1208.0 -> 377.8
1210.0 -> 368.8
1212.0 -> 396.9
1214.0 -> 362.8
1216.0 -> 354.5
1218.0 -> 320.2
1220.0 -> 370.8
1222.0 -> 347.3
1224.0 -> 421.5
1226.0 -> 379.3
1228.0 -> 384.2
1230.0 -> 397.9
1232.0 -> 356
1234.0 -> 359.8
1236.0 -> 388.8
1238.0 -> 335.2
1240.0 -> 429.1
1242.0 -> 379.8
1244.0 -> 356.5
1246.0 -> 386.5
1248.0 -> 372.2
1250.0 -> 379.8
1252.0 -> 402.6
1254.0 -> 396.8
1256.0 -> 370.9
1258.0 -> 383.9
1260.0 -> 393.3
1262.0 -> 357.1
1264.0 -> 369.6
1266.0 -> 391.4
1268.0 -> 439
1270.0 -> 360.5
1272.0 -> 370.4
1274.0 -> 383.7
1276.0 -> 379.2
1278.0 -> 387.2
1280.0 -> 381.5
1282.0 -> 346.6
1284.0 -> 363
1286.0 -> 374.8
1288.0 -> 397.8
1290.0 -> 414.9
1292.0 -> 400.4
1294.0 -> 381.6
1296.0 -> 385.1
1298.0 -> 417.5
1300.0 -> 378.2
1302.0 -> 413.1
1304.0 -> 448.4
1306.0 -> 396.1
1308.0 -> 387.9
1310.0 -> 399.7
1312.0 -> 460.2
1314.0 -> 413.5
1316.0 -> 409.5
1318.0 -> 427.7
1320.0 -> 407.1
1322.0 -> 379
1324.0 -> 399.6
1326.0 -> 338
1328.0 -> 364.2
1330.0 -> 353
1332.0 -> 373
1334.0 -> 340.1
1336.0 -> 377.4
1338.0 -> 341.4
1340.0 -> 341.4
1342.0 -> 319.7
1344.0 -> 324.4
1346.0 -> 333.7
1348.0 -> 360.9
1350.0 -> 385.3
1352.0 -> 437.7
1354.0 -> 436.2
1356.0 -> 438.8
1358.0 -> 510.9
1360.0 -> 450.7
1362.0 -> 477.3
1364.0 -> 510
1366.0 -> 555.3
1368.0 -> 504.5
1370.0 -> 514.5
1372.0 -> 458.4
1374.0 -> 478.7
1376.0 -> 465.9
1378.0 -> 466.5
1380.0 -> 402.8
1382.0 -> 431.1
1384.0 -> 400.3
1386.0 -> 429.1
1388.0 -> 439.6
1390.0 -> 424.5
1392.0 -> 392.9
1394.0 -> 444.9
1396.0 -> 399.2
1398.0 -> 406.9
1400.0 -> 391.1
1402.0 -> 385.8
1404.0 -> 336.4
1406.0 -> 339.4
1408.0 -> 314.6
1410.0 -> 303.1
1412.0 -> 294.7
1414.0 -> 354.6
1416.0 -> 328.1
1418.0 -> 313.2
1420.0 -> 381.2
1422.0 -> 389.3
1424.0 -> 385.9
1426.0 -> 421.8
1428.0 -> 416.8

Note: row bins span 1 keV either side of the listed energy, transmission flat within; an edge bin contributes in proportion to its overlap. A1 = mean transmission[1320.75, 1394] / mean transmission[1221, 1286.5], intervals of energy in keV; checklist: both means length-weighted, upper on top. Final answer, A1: 1.10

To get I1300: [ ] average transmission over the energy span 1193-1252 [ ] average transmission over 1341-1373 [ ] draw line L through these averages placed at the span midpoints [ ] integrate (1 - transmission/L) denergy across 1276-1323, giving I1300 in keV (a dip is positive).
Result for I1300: 1.4 keV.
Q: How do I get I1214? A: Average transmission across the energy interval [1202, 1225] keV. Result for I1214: 371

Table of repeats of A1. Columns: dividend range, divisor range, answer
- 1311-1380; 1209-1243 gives 1.11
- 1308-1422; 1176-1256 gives 1.07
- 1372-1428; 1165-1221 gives 1.05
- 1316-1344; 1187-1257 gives 0.98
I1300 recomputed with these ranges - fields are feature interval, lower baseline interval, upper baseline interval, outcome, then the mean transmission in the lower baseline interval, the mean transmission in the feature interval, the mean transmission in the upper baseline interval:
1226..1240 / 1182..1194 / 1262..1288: 0.01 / 372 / 375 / 379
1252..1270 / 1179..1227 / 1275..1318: 0.03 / 372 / 387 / 398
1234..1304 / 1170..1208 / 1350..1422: 0.95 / 372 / 385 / 417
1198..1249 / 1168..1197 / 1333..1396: 1.45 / 372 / 373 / 425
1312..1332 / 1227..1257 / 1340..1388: 1.25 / 380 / 391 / 437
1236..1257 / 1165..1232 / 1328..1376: 0.33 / 373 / 381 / 418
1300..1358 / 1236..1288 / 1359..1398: 4.68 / 380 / 388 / 454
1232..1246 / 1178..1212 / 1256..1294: 0.16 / 374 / 374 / 383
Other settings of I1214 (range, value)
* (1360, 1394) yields 459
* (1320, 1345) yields 356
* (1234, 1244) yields 378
